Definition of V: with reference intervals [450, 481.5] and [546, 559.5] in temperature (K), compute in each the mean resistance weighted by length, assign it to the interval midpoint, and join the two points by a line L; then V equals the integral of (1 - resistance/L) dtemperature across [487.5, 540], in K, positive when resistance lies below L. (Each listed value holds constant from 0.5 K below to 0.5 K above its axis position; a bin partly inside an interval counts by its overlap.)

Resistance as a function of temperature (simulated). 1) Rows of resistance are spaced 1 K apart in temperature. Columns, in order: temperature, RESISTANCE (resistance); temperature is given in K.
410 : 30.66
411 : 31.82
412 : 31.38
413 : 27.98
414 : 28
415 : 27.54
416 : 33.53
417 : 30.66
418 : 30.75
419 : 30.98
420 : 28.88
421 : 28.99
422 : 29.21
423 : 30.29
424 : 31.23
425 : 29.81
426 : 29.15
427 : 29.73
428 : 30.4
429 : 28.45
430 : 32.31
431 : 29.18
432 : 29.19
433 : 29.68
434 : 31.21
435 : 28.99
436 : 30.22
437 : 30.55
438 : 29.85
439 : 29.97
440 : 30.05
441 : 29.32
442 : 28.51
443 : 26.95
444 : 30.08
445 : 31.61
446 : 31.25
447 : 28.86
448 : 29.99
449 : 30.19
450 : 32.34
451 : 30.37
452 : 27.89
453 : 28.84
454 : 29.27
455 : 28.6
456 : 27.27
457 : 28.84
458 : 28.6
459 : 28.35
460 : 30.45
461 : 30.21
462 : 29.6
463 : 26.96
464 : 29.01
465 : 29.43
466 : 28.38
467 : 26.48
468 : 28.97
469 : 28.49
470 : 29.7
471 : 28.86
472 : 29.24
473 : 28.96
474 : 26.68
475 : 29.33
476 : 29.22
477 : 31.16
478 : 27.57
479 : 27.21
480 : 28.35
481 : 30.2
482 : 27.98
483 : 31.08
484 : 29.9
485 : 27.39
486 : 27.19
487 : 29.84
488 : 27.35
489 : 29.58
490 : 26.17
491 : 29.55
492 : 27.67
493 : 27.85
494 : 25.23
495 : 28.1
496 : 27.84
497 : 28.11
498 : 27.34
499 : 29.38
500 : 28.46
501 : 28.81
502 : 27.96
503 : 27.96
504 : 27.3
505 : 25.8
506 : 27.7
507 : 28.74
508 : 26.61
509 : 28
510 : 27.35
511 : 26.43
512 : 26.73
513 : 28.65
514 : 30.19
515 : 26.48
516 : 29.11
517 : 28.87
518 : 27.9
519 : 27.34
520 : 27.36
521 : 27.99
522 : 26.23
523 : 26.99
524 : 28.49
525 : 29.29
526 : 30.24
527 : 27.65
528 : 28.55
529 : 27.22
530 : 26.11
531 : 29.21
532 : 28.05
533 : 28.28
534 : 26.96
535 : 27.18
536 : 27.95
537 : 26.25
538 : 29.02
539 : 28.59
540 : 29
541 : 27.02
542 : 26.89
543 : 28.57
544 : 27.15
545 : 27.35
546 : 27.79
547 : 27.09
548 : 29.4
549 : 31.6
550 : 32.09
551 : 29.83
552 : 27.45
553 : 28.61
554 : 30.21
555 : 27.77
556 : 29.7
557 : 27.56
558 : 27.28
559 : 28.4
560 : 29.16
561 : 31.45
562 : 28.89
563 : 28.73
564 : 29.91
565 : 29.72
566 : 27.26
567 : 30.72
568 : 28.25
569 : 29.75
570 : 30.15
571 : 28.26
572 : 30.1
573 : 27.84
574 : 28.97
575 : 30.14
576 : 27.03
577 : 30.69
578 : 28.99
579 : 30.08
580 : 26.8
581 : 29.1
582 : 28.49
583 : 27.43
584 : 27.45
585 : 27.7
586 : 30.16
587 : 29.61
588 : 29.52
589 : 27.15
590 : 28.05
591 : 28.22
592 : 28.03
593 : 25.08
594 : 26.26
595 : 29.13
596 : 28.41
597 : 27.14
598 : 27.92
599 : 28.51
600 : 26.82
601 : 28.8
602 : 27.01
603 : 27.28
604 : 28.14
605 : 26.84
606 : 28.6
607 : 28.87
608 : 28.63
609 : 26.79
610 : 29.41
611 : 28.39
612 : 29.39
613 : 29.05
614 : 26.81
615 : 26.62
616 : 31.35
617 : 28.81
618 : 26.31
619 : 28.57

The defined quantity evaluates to 1.9 K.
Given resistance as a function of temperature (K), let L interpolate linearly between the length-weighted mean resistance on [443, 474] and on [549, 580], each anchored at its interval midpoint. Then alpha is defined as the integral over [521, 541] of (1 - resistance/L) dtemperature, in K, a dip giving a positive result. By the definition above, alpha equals 0.84 K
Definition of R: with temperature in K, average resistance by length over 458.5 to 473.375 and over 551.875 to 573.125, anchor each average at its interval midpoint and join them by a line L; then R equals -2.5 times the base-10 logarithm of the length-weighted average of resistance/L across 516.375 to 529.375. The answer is 0.035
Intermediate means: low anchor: 28.9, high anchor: 29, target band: 28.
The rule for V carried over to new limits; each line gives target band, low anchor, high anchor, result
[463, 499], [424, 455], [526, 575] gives 1.1 K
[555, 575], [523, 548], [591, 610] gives -0.9 K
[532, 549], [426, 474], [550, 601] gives 0.6 K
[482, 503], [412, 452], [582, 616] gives 0.7 K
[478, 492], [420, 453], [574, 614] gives 0.4 K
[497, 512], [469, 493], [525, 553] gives 0.4 K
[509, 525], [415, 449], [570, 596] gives 0.7 K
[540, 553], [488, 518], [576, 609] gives -0.3 K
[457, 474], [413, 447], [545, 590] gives 0.5 K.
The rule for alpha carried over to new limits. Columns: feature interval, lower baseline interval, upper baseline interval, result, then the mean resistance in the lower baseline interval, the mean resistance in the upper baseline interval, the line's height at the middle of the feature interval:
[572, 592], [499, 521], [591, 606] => -0.7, 27.8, 27.6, 27.6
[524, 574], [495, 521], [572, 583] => -0.3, 27.9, 28.8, 28.4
